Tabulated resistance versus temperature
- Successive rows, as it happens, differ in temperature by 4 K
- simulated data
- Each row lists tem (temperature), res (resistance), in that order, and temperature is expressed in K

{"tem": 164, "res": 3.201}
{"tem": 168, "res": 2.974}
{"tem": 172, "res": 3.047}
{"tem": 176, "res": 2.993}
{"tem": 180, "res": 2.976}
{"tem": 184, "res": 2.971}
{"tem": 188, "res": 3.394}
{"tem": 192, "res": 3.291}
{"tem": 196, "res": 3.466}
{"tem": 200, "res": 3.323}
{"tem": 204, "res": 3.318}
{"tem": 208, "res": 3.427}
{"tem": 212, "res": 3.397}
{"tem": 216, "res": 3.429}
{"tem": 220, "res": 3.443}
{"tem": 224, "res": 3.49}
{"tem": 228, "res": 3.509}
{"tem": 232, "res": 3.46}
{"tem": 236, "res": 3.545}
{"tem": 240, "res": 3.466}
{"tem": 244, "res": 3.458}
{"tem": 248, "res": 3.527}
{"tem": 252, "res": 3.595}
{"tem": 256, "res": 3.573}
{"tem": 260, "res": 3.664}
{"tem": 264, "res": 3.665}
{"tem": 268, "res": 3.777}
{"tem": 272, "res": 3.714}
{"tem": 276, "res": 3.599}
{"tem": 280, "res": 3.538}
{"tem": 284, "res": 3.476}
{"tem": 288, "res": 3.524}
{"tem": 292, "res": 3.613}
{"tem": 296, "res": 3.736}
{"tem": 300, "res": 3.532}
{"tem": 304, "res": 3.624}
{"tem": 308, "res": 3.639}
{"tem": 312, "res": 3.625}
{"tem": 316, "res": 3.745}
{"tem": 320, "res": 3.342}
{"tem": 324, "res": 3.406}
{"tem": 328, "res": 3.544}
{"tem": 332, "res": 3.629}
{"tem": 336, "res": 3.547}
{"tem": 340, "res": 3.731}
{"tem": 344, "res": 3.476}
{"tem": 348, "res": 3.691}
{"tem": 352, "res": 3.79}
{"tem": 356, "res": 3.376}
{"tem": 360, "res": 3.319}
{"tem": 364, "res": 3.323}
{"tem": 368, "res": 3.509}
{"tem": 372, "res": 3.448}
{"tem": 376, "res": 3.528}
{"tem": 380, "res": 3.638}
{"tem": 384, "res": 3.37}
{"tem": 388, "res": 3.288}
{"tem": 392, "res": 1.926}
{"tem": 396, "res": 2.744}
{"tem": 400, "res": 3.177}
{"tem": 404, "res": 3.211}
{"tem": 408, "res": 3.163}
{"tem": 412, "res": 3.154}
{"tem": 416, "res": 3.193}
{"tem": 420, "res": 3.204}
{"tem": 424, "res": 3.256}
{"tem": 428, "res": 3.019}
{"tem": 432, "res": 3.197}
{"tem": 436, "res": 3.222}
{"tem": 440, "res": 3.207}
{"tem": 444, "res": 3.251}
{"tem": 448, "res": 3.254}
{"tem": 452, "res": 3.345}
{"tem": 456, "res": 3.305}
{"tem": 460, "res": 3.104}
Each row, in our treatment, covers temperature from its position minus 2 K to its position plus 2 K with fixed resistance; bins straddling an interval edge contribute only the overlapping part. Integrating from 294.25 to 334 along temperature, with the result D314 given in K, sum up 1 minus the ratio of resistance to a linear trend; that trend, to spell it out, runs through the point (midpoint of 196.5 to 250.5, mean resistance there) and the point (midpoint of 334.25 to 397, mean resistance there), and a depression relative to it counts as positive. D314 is -2.2 K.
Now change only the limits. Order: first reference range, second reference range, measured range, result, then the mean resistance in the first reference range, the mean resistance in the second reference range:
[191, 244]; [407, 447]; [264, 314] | -4.0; 3.43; 3.19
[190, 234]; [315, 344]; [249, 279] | -1.5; 3.41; 3.55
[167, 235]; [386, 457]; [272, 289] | -1.7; 3.3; 3.11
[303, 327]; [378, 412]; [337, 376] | -2.5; 3.56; 3.07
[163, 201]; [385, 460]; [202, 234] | -2.9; 3.16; 3.12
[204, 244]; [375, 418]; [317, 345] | -2.5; 3.46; 3.12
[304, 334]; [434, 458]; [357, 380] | 0.0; 3.57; 3.26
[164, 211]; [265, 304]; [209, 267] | -1.7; 3.2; 3.61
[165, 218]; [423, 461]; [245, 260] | -1.6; 3.23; 3.22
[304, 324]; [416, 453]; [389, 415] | 3.0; 3.57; 3.21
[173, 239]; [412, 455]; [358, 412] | 0.7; 3.34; 3.21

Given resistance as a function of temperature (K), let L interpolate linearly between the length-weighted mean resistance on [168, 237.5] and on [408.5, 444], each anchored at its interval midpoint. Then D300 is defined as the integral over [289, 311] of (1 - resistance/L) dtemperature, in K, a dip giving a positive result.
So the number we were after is -2.5 K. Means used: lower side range 3.31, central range 3.62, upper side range 3.18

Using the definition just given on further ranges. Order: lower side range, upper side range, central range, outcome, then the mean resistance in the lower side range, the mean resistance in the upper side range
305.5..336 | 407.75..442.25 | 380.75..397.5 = 2.1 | 3.56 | 3.18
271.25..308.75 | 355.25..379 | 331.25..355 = -1.0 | 3.59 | 3.43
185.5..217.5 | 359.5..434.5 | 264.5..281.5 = -1.8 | 3.37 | 3.19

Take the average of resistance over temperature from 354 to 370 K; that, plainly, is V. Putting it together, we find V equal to 3.38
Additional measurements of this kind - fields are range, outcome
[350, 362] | 3.49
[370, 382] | 3.54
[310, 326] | 3.53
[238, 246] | 3.46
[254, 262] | 3.62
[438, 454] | 3.26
